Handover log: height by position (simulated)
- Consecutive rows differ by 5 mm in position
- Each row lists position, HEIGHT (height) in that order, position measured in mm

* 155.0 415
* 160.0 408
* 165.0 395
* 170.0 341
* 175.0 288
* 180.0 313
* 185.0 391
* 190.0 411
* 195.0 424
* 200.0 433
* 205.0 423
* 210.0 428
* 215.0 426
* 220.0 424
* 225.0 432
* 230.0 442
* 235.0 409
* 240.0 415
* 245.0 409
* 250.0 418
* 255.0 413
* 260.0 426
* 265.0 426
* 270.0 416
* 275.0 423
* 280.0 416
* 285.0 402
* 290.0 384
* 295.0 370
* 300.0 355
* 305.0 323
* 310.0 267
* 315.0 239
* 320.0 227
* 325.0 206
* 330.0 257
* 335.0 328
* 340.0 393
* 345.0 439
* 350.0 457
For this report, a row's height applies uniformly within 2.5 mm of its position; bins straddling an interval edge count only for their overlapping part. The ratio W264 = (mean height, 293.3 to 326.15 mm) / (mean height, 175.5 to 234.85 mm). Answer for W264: 0.70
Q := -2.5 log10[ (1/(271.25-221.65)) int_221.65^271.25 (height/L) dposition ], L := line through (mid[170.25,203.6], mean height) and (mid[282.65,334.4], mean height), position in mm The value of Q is -0.23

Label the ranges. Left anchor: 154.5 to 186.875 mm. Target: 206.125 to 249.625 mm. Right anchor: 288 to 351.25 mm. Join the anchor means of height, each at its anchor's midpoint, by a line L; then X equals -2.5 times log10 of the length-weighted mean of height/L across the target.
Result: -0.216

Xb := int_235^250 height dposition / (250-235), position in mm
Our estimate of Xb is 412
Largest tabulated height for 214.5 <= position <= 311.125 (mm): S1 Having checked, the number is 442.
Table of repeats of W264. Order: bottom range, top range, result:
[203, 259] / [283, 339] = 0.73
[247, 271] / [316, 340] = 0.64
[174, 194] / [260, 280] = 1.17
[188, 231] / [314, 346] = 0.69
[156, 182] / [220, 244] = 1.20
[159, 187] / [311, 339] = 0.74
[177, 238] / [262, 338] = 0.82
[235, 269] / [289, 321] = 0.74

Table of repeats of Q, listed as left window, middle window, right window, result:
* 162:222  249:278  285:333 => -0.25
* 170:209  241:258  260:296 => -0.04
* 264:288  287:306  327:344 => 0.07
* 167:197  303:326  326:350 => 0.37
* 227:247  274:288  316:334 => -0.24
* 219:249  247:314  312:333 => -0.19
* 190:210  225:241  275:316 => -0.06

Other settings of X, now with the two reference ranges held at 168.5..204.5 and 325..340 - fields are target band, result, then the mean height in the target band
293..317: -0.002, 311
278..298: -0.221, 391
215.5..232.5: -0.214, 432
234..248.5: -0.192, 412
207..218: -0.182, 427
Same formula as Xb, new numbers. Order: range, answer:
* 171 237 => 402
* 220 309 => 403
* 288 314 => 333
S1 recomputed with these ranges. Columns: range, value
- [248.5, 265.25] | 426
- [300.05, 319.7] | 323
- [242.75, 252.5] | 418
